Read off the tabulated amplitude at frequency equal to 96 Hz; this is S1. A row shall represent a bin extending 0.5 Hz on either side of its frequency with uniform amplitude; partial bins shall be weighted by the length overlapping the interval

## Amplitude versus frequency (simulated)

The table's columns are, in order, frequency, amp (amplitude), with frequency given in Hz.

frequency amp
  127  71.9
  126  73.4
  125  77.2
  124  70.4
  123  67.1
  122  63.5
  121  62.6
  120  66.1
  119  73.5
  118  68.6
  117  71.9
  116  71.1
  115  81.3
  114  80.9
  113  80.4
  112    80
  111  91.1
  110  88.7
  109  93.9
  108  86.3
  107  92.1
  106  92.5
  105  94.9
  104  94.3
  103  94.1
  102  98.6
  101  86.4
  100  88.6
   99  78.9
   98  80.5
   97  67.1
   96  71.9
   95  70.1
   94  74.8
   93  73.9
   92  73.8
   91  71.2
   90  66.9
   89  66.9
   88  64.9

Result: 71.9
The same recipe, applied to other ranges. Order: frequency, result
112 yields 80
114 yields 80.9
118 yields 68.6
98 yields 80.5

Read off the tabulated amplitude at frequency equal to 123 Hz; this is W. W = 67.1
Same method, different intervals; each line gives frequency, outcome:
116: 71.1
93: 73.9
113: 80.4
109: 93.9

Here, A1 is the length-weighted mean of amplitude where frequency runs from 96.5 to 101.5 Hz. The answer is 80.3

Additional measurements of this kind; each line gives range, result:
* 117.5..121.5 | 67.7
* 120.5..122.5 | 63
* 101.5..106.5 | 94.9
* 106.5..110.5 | 90.2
